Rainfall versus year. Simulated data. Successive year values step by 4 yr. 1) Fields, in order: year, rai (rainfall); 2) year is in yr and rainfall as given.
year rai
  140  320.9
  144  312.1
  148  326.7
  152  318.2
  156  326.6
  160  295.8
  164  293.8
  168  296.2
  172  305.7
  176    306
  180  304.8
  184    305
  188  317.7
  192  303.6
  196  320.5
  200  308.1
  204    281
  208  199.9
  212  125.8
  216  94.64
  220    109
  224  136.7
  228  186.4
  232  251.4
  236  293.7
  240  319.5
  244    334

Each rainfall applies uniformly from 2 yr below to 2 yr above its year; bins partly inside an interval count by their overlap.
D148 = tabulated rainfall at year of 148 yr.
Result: 326.7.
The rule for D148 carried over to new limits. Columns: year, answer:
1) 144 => 312.1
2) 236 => 293.7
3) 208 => 199.9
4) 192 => 303.6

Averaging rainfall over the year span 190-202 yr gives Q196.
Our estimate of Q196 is 311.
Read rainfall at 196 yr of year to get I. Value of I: 320.5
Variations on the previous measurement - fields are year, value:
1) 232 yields 251.4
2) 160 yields 295.8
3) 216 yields 94.64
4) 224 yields 136.7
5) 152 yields 318.2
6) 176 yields 306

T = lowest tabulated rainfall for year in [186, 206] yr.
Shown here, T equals 281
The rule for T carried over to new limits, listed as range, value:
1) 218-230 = 109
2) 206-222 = 94.64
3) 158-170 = 293.8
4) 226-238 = 186.4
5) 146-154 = 318.2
